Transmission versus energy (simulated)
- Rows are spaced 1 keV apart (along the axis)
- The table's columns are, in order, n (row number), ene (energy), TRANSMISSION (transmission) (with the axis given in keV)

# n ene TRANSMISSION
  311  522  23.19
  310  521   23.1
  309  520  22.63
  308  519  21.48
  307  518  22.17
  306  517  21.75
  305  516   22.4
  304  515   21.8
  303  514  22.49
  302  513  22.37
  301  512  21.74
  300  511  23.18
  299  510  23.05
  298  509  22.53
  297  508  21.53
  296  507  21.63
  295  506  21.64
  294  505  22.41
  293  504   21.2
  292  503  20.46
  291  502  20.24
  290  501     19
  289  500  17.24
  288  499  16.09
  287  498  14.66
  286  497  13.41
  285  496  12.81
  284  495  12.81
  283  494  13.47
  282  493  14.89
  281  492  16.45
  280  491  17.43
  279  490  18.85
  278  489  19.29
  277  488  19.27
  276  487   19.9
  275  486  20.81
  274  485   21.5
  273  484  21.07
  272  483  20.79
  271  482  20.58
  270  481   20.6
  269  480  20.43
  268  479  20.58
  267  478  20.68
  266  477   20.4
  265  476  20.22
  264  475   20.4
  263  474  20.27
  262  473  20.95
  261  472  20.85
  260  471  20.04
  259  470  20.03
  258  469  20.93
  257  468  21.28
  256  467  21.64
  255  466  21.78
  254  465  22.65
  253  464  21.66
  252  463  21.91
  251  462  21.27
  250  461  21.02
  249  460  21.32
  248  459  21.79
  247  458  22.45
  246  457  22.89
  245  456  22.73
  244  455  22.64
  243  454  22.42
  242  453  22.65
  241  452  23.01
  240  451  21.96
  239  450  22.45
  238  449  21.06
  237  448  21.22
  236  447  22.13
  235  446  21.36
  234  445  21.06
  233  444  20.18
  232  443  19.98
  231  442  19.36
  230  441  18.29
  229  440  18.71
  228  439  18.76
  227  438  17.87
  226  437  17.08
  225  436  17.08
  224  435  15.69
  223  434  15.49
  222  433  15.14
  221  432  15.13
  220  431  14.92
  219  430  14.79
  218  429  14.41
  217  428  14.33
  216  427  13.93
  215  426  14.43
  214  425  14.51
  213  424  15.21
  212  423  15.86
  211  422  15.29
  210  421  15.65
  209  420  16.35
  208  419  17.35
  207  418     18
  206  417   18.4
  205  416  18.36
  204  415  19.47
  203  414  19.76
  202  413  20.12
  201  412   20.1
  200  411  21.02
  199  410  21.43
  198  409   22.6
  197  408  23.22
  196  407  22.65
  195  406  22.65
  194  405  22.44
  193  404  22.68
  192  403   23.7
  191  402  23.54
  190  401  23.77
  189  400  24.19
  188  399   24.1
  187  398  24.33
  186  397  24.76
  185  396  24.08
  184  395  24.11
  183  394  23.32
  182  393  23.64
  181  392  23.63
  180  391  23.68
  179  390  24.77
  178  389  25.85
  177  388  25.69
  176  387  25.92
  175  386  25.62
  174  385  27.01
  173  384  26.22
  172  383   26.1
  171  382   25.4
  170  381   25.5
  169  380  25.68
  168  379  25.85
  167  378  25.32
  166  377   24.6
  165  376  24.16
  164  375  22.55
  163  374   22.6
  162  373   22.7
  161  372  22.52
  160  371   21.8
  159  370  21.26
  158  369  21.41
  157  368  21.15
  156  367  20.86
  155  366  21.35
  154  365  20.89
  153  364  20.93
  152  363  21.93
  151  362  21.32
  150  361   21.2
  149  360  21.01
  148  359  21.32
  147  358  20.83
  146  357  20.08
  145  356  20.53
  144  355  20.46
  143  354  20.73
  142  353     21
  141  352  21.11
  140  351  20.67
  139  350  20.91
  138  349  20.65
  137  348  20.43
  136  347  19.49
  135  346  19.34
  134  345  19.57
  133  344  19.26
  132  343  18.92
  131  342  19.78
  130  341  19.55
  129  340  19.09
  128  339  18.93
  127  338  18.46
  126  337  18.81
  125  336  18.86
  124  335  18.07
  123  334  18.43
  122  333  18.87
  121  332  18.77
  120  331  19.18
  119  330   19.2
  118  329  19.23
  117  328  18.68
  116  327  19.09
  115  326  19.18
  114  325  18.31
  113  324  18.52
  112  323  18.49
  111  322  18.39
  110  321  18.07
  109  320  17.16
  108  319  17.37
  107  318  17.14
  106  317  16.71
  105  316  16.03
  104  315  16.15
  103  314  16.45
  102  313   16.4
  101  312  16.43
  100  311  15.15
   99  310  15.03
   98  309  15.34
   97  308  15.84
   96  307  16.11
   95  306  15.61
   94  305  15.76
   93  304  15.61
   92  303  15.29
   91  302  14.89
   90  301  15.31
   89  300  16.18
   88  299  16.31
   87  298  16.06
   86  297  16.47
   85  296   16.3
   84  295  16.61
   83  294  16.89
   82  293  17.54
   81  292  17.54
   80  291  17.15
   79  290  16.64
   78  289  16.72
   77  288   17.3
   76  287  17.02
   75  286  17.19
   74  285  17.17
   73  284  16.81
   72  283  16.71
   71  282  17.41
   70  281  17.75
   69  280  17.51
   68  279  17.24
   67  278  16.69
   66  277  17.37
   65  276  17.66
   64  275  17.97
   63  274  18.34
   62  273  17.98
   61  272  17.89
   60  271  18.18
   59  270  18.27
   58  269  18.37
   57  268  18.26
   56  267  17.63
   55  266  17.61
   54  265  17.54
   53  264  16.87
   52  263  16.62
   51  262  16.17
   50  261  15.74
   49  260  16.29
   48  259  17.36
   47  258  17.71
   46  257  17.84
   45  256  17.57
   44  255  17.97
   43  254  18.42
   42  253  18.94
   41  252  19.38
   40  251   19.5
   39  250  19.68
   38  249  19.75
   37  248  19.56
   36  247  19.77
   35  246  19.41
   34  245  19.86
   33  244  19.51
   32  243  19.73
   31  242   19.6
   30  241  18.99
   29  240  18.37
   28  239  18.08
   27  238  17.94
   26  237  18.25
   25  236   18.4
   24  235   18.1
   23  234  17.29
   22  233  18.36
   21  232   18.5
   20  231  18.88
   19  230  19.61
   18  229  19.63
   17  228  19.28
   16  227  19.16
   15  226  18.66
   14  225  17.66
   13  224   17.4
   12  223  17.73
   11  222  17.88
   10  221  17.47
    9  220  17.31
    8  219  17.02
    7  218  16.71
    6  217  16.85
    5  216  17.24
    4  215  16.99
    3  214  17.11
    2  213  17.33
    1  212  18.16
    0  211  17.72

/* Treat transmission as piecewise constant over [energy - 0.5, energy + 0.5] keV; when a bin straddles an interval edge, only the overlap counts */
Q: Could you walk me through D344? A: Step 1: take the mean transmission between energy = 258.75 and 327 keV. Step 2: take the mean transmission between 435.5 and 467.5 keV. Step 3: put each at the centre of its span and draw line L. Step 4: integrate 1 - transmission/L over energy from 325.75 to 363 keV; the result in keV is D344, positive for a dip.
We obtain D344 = -3.1 keV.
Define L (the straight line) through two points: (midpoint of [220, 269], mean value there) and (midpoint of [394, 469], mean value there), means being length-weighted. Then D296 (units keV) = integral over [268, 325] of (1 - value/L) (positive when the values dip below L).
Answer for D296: 5.8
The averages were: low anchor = 18.3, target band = 16.9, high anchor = 20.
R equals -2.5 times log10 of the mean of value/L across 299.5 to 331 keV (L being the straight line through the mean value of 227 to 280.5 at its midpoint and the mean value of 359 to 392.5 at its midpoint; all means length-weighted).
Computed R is 0.23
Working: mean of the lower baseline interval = 18.3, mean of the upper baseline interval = 23.5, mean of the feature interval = 16.9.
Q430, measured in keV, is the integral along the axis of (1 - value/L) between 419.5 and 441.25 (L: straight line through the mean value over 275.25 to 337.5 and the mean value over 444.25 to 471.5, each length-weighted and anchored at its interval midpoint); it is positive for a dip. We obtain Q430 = 5.3 keV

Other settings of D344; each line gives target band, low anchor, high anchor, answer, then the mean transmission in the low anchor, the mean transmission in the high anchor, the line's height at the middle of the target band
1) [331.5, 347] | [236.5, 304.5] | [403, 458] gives -0.6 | 17.6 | 19.1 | 18.2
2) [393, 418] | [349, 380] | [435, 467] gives -1.0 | 21.8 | 20.9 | 21.4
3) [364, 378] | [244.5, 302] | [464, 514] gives -2.8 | 17.6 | 19.8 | 18.6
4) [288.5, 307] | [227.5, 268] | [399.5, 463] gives 2.4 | 18.4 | 19.5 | 18.7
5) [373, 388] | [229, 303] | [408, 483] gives -5.0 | 17.8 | 19.5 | 18.9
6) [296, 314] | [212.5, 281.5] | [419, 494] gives 2.6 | 18.1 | 19.3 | 18.4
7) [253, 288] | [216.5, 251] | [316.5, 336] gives 1.9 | 18.6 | 18.4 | 18.5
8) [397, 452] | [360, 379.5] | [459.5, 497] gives 4.6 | 22.3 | 19.7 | 21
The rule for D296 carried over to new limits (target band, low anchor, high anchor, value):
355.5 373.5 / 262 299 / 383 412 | 0.6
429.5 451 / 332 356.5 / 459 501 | 1.0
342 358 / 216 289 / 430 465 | -1.0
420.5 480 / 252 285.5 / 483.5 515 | -1.7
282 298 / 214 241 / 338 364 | 1.9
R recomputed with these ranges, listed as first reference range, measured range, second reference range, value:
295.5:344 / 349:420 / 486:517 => -0.24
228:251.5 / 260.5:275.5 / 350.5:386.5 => 0.13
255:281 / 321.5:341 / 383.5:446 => -0.01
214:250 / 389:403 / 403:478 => -0.24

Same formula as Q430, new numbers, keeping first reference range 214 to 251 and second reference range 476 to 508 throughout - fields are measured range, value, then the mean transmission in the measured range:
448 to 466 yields -3.2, 22.1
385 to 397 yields -3.9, 24.7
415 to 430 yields 2.2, 15.9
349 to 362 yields -1.5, 20.8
